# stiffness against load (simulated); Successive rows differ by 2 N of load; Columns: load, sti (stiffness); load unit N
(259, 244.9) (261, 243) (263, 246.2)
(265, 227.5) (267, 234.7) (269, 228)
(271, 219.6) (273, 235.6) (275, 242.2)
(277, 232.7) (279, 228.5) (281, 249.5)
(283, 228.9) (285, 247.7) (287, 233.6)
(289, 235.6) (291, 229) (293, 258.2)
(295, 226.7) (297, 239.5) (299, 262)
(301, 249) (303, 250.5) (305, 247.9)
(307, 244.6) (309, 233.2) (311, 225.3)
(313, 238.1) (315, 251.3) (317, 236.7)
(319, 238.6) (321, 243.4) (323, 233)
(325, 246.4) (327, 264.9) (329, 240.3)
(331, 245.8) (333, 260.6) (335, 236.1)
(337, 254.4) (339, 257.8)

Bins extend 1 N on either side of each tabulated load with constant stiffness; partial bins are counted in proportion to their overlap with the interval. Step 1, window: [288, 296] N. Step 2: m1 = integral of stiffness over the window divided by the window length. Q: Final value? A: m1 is 237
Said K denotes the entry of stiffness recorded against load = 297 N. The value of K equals 239.5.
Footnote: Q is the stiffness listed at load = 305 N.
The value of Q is 247.9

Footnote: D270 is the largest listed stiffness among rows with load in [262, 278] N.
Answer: 246.2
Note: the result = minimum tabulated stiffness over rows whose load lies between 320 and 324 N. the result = 233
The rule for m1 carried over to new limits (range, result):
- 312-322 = 242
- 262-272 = 231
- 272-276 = 239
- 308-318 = 237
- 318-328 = 245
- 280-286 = 242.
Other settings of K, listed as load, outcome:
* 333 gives 260.6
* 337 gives 254.4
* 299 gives 262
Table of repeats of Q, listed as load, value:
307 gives 244.6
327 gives 264.9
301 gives 249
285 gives 247.7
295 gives 226.7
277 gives 232.7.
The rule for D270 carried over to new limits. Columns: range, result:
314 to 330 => 264.9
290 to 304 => 262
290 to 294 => 258.2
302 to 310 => 250.5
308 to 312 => 233.2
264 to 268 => 234.7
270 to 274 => 235.6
